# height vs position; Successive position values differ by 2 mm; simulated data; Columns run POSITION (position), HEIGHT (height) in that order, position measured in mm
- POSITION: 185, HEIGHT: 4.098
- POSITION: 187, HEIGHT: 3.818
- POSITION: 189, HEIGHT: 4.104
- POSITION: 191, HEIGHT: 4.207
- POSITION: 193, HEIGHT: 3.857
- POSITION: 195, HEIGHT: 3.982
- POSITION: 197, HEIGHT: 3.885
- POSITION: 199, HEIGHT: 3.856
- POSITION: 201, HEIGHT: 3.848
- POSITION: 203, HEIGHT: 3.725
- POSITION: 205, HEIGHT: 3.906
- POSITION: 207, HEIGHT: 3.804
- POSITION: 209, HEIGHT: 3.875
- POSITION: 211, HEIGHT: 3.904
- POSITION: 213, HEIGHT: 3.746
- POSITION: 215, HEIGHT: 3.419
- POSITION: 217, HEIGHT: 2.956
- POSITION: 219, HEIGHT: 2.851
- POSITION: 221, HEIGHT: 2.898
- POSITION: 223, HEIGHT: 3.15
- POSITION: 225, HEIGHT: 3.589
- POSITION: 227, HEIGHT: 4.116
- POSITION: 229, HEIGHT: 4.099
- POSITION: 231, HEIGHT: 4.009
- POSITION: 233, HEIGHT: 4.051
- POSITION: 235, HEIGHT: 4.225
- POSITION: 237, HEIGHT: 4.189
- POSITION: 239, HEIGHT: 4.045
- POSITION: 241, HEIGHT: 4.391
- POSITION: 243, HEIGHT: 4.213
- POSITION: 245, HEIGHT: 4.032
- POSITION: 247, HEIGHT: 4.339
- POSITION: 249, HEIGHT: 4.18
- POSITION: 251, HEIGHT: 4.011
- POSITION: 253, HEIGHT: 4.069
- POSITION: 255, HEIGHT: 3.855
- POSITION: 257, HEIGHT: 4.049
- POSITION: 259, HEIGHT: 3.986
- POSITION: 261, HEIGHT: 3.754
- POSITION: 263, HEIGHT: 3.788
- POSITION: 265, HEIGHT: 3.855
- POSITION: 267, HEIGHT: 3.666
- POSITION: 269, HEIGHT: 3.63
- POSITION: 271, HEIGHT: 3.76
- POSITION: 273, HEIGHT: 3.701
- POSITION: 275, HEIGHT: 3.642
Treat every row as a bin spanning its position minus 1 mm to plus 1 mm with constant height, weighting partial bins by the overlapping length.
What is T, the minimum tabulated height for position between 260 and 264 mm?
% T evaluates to 3.754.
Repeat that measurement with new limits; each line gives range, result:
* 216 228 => 2.851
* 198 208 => 3.725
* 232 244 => 4.045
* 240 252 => 4.011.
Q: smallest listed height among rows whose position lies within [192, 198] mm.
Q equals 3.857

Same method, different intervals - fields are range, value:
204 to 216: 3.419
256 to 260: 3.986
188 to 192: 4.104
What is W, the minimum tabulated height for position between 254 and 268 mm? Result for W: 3.666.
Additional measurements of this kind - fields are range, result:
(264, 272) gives 3.63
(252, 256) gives 3.855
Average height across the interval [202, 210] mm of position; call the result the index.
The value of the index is 3.83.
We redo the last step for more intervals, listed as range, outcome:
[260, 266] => 3.8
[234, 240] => 4.15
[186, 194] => 4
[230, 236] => 4.09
